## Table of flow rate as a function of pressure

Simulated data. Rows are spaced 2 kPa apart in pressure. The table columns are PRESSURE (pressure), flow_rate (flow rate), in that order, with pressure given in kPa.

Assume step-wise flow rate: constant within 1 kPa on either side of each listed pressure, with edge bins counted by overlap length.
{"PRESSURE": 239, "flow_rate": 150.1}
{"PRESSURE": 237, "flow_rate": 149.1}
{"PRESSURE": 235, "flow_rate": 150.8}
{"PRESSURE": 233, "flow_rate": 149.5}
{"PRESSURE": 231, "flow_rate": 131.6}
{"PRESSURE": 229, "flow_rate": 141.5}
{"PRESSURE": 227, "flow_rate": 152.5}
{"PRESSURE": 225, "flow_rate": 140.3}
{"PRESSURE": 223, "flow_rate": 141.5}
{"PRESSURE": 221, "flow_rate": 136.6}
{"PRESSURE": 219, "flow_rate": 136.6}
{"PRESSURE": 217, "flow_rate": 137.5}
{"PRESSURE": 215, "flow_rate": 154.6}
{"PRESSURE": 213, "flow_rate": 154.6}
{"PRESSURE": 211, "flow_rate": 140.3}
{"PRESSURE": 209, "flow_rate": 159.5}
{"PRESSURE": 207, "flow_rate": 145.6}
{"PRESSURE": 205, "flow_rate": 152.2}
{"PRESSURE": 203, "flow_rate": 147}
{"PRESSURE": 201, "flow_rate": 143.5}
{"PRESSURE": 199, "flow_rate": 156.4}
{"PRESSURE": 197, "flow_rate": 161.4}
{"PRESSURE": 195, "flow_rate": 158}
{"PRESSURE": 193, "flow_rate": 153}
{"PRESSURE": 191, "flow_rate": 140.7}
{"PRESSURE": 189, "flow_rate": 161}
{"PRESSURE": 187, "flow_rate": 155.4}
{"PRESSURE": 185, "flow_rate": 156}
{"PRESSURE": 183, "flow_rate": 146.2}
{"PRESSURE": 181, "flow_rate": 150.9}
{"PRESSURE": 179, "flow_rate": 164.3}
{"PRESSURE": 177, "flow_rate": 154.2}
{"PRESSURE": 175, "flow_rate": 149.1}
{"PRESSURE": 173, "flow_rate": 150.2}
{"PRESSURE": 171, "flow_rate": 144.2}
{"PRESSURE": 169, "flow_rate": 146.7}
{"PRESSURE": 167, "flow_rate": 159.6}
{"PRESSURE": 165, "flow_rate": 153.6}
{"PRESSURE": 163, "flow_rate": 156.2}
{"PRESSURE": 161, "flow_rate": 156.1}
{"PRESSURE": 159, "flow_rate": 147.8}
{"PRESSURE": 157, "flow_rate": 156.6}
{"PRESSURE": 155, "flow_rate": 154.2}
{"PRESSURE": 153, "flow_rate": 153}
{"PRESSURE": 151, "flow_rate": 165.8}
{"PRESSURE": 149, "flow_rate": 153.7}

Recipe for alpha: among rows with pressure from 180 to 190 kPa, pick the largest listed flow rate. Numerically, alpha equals 161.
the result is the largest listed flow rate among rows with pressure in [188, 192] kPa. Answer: 161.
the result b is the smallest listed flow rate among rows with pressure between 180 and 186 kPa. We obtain 146.2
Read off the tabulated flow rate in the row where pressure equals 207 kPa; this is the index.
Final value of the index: 145.6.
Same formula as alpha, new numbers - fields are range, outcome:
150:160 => 165.8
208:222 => 159.5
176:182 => 164.3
